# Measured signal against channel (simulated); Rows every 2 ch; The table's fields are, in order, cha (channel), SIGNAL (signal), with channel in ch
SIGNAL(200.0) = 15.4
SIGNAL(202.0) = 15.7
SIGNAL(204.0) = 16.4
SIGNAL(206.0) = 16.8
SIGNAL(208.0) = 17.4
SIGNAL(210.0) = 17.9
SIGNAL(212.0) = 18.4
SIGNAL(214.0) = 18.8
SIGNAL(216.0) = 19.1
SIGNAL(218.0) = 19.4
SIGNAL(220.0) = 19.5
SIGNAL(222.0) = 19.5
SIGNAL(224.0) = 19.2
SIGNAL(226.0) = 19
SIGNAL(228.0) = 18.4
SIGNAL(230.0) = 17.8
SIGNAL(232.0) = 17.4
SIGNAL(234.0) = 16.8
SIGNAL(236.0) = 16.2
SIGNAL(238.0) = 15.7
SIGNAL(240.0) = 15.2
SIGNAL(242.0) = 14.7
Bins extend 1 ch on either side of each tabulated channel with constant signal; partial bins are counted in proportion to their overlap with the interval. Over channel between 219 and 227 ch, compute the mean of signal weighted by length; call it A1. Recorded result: 19.3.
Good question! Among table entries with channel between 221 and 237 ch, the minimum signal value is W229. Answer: 16.2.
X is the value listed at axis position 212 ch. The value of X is 18.4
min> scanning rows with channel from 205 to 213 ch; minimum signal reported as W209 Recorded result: 16.8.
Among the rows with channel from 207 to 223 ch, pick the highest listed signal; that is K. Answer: 19.5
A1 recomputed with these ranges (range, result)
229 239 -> 16.8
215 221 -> 19.3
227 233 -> 17.9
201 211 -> 16.8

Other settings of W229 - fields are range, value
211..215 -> 18.4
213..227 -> 18.8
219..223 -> 19.5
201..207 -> 15.7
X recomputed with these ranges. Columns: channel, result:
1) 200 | 15.4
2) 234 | 16.8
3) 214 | 18.8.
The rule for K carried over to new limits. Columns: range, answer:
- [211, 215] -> 18.8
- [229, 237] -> 17.8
